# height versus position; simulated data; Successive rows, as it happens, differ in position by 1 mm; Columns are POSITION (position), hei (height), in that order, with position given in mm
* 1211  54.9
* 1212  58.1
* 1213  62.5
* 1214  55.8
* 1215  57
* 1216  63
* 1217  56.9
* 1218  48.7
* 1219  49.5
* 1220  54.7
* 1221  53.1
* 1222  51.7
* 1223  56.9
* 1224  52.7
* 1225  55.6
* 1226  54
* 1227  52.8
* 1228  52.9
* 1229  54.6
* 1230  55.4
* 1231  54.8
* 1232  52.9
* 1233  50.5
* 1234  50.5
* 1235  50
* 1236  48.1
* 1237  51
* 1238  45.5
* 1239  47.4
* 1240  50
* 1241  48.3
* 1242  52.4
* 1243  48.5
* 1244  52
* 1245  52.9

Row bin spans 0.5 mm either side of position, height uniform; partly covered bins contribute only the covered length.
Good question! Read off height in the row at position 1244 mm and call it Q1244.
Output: 52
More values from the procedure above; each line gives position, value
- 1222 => 51.7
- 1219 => 49.5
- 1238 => 45.5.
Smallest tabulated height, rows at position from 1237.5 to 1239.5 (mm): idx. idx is 45.5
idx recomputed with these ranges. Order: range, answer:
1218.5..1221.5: 49.5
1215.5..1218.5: 48.7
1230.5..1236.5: 48.1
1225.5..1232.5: 52.8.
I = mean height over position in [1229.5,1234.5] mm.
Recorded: 52.8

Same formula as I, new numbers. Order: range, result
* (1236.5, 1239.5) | 48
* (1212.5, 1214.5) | 59.1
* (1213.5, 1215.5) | 56.4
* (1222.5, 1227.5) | 54.4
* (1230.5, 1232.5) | 53.8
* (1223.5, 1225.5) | 54.2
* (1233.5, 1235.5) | 50.2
